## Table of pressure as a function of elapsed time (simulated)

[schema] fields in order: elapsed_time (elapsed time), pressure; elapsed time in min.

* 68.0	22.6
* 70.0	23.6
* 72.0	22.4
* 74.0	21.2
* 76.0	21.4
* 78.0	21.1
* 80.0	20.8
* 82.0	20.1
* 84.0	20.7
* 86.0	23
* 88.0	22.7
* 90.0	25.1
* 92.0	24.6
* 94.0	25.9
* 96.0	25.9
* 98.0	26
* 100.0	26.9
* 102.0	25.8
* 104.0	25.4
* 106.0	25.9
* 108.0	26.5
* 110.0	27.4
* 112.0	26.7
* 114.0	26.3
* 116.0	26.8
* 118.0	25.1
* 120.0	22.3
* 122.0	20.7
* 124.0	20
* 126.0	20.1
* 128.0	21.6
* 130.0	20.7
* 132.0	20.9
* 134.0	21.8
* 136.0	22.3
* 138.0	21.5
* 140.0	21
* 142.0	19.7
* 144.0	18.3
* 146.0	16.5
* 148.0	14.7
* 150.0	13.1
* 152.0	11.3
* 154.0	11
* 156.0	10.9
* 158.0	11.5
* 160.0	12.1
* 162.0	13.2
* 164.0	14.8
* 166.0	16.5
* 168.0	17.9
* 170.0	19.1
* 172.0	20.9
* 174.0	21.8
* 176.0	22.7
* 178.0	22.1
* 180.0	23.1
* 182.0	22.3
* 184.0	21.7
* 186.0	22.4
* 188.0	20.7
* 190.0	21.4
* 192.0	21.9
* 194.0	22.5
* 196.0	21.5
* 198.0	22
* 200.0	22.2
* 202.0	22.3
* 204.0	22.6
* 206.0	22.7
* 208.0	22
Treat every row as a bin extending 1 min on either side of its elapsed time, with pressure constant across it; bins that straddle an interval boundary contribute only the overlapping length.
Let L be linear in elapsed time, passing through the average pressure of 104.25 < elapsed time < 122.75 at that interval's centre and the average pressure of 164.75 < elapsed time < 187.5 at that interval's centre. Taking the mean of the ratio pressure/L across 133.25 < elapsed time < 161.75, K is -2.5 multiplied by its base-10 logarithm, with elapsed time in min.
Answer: 0.40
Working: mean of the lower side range 25.4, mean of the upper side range 20.9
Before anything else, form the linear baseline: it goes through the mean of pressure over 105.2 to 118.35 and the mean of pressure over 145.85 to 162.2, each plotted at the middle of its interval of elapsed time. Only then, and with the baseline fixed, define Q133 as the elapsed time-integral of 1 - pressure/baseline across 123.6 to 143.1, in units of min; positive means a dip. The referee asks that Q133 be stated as -1.9 min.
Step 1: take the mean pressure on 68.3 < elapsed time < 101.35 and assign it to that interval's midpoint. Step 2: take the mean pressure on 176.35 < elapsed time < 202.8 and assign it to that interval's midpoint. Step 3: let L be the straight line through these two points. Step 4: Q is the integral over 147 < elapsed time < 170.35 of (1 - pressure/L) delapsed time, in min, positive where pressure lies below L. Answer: 9.1 min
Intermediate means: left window 23.2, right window 22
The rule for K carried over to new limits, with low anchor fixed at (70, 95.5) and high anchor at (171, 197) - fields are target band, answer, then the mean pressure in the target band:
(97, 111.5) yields -0.17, 26.3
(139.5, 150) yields 0.26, 17.4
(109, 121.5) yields -0.15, 25.6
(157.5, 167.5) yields 0.50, 13.9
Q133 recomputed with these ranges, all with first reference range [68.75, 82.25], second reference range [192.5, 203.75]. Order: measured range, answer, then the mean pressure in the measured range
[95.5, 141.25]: -4.2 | 23.8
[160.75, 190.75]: 2.8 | 20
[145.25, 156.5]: 4.6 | 12.9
